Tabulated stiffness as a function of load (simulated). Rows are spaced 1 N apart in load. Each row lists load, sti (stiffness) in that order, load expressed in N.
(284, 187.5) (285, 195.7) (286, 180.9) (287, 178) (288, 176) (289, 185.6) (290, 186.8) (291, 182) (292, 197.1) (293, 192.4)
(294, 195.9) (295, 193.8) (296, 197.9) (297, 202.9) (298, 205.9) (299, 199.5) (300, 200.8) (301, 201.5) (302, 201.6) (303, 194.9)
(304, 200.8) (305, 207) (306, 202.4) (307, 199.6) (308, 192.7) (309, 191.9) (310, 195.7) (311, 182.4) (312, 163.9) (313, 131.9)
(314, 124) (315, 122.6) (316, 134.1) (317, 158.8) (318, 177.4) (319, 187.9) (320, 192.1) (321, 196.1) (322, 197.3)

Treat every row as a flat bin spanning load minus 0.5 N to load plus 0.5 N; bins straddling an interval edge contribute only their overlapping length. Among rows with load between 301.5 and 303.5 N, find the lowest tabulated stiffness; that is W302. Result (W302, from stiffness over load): 194.9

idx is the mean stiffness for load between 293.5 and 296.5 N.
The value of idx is 196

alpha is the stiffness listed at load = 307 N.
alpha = 199.6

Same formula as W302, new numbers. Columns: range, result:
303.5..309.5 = 191.9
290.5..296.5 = 182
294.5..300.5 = 193.8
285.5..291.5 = 176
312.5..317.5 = 122.6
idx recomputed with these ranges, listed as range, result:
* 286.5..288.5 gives 177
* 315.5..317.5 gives 146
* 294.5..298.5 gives 200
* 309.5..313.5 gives 168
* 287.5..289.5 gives 181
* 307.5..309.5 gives 192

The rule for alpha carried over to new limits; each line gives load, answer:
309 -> 191.9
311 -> 182.4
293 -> 192.4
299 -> 199.5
